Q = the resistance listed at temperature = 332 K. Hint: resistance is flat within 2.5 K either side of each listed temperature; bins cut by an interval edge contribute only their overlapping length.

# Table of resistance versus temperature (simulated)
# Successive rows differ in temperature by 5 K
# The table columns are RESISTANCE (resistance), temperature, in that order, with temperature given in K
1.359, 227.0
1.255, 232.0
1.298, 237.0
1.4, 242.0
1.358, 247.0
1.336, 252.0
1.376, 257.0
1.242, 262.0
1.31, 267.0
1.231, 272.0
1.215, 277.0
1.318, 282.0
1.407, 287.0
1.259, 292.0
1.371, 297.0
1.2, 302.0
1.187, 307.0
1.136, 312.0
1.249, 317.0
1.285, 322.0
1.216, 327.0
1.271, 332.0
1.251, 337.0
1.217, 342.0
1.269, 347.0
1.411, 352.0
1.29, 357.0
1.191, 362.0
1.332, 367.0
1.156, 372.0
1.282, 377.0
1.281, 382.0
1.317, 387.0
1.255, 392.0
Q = 1.271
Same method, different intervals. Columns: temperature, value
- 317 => 1.249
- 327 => 1.216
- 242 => 1.4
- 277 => 1.215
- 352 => 1.411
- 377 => 1.282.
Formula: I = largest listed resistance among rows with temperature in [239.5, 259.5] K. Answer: 1.4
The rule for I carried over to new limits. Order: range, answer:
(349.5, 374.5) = 1.411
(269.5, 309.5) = 1.407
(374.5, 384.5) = 1.282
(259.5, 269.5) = 1.31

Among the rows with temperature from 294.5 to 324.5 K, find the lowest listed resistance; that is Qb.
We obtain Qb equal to 1.136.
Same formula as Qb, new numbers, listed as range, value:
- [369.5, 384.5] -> 1.156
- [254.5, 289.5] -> 1.215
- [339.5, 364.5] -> 1.191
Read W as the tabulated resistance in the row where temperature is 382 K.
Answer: 1.281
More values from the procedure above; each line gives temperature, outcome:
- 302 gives 1.2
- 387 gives 1.317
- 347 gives 1.269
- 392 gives 1.255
